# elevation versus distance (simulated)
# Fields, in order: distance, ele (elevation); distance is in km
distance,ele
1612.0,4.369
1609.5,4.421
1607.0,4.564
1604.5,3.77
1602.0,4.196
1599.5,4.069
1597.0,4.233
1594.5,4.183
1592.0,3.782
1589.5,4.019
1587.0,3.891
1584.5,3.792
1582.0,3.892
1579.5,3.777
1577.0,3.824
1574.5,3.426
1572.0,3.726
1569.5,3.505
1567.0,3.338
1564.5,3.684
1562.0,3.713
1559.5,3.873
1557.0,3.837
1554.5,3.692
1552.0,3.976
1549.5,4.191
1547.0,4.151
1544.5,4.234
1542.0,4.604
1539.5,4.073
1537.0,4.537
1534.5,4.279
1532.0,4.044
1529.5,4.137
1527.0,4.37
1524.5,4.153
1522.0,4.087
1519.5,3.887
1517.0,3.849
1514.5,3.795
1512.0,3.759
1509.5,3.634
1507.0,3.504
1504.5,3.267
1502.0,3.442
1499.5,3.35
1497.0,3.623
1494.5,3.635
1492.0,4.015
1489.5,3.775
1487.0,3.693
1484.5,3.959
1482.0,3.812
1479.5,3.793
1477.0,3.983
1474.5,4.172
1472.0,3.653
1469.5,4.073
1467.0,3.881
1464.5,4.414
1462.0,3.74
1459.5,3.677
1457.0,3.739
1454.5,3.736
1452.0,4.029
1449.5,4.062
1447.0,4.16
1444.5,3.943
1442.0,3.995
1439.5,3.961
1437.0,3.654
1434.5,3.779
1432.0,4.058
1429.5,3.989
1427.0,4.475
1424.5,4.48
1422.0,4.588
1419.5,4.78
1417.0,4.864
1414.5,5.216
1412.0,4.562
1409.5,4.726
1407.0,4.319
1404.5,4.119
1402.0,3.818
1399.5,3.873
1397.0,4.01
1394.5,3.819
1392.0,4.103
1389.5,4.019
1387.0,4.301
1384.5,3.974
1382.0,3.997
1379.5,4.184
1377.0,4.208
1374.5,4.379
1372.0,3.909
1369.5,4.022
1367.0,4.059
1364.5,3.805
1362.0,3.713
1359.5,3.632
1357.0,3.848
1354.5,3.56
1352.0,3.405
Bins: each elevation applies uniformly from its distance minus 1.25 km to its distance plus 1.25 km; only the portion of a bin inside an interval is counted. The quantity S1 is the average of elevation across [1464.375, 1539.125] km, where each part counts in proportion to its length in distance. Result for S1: 3.88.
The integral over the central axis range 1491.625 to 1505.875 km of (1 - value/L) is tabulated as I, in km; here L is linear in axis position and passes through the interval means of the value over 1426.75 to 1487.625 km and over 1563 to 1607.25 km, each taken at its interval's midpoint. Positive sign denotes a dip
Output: 1.4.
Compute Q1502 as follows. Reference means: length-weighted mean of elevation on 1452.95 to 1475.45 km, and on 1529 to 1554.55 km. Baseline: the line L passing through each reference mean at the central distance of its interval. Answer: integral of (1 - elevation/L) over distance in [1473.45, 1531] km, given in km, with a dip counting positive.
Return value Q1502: 3.3 km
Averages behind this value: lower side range 3.9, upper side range 4.2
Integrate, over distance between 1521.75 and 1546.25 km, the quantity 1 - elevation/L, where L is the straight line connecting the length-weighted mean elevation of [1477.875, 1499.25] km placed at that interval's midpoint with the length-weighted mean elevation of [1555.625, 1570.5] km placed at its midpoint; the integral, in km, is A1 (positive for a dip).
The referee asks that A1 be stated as -3.7 km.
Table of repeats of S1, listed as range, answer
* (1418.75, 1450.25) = 4.14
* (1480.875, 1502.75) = 3.71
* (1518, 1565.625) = 4.08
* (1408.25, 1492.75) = 4.1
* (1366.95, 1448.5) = 4.19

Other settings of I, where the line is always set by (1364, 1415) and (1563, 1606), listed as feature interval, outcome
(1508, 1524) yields 0.4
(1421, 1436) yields -0.5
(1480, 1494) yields 0.6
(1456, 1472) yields 0.5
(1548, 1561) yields -0.1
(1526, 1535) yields -0.6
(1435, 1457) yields 0.7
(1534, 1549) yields -1.6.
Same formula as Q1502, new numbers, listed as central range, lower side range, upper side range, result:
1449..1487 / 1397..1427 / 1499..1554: 2.9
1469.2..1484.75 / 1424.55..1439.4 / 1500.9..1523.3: -0.3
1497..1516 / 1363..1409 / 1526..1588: 2.1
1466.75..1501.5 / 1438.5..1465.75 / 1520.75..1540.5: 2.1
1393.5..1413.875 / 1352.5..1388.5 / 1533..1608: -1.2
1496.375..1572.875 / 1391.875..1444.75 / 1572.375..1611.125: 3.5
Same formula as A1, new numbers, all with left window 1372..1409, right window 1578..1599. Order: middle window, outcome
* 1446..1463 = 0.7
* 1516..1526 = 0.0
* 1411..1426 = -2.5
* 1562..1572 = 1.0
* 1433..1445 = 0.6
